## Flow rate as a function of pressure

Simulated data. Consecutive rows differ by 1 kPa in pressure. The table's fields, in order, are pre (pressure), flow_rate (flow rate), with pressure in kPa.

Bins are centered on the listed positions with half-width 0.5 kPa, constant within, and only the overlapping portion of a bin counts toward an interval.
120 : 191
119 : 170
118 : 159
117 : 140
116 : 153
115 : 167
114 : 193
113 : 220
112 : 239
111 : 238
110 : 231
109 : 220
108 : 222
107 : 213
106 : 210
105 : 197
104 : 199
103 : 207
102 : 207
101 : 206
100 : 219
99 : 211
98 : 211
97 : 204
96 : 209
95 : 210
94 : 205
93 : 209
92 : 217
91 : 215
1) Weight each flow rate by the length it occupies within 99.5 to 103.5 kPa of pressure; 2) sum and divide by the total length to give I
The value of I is 210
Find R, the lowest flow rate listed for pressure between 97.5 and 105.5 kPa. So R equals 197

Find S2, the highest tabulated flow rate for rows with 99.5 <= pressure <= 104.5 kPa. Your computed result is 219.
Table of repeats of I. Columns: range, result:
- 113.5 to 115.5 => 180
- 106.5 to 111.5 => 225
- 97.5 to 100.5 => 214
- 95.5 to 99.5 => 209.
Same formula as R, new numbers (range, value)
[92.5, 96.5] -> 205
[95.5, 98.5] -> 204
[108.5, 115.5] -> 167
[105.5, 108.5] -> 210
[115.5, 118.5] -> 140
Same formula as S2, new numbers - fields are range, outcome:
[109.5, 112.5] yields 239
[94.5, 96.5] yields 210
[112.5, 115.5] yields 220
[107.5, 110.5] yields 231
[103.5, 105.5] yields 199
